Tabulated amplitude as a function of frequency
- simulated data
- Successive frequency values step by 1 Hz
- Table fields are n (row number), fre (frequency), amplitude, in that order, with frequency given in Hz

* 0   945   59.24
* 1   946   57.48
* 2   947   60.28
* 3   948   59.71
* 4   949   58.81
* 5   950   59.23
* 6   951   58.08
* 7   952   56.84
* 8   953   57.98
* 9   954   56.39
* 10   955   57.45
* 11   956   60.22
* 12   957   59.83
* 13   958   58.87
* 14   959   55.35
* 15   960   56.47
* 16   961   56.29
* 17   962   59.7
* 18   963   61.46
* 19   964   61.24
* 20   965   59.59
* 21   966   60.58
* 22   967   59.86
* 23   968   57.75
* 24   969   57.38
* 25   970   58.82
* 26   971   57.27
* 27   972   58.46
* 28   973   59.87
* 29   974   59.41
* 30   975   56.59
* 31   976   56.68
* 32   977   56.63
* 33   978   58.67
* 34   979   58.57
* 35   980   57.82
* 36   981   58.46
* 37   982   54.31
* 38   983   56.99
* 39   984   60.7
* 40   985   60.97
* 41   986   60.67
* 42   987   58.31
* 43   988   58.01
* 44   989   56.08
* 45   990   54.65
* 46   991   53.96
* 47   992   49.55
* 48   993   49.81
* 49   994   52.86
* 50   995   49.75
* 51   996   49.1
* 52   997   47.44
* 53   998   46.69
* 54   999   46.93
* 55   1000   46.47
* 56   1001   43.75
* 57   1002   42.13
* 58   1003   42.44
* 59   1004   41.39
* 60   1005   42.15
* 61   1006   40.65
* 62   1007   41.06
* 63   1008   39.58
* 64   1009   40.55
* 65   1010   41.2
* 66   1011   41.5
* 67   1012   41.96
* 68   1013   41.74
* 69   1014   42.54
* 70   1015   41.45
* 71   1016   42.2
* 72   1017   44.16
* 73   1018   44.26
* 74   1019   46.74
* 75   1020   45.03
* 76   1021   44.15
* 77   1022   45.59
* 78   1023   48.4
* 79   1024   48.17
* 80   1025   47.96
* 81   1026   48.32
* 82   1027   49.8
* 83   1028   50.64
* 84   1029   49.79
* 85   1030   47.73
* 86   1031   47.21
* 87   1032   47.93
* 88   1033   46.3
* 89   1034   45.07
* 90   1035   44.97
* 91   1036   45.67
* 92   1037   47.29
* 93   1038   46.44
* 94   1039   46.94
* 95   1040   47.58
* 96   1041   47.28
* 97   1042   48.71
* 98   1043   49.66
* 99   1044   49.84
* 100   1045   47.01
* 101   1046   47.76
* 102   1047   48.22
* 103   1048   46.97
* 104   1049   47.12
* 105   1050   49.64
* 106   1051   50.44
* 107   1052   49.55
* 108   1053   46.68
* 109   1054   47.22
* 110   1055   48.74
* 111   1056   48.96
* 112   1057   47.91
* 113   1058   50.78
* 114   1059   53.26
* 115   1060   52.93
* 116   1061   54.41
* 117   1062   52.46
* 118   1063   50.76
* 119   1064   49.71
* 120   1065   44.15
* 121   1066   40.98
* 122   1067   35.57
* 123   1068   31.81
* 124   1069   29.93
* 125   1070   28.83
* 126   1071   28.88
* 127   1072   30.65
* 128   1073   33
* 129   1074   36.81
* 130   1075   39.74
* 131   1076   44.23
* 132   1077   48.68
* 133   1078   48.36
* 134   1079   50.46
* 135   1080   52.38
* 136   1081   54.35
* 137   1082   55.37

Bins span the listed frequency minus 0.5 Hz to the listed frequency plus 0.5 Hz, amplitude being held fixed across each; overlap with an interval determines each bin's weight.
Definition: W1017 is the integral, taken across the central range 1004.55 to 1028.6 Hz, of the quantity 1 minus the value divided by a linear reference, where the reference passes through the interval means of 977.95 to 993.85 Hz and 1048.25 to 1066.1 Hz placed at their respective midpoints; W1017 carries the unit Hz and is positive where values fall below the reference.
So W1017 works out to 4.2 Hz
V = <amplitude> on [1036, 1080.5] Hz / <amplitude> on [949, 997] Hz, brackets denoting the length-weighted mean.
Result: 0.8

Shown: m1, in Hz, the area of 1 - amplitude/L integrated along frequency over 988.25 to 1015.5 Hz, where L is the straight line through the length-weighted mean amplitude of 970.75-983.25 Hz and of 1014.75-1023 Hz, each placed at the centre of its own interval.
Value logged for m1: 2.4 Hz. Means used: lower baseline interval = 57.7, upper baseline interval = 44.5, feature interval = 45.6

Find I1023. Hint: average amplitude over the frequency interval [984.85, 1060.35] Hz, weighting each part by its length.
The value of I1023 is 47.5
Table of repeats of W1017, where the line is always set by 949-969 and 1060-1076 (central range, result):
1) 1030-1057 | -2.3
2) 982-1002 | 0.2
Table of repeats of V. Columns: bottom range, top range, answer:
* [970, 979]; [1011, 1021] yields 0.75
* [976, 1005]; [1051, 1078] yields 0.83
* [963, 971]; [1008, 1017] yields 0.70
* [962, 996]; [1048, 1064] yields 0.87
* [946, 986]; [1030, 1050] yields 0.81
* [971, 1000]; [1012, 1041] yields 0.84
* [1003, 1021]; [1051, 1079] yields 1.03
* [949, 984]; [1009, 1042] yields 0.79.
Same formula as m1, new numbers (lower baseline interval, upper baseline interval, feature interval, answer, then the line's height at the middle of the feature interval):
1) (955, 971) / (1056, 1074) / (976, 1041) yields 3.77 Hz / 51.4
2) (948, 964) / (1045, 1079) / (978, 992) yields -0.73 Hz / 54.6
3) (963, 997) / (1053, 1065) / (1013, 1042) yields 3.55 Hz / 52.9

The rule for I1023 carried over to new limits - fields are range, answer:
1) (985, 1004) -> 50.5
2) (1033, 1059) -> 47.9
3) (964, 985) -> 58.4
